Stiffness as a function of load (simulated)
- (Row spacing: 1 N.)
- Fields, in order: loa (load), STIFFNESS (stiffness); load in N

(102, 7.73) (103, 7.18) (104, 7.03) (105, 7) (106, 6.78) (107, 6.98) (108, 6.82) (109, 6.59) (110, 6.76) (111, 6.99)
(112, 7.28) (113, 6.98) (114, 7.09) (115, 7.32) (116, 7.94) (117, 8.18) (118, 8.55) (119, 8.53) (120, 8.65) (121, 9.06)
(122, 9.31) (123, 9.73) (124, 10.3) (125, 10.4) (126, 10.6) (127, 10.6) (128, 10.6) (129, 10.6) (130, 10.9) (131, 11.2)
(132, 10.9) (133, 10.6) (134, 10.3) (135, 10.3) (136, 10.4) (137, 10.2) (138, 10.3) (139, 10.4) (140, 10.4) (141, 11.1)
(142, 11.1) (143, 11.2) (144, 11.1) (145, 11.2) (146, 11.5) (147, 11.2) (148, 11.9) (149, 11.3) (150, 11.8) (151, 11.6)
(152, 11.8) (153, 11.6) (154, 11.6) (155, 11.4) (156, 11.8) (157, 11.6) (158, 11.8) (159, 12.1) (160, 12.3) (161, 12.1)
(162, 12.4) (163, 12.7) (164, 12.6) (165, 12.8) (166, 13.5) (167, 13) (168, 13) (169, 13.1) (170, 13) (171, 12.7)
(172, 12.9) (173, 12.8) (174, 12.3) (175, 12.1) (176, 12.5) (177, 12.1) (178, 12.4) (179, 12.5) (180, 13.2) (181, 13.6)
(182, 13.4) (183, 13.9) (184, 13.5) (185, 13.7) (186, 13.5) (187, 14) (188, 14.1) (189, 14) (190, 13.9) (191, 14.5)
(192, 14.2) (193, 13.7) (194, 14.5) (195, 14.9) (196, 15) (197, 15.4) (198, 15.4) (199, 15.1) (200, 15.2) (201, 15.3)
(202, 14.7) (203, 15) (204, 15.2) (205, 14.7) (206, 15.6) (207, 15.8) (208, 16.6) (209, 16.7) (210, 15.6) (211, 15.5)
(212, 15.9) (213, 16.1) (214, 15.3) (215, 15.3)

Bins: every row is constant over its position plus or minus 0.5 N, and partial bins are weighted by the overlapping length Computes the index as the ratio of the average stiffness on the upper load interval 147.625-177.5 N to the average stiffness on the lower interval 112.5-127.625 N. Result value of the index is 1.4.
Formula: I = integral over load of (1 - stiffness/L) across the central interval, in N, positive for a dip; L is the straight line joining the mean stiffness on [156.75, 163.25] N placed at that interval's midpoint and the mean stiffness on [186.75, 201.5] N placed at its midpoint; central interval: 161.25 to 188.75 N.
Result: 0.4 N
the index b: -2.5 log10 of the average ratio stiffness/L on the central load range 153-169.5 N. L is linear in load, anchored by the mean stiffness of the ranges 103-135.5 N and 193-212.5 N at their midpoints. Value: -0.02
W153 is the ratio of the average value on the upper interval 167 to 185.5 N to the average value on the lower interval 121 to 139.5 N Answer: 1.2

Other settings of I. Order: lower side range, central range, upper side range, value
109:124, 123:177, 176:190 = -4.5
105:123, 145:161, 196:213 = -0.9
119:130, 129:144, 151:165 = 0.0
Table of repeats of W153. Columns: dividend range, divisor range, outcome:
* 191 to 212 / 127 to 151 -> 1.39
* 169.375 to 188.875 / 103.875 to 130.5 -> 1.55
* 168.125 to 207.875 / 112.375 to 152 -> 1.37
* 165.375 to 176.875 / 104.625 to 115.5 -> 1.84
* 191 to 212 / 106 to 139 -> 1.68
